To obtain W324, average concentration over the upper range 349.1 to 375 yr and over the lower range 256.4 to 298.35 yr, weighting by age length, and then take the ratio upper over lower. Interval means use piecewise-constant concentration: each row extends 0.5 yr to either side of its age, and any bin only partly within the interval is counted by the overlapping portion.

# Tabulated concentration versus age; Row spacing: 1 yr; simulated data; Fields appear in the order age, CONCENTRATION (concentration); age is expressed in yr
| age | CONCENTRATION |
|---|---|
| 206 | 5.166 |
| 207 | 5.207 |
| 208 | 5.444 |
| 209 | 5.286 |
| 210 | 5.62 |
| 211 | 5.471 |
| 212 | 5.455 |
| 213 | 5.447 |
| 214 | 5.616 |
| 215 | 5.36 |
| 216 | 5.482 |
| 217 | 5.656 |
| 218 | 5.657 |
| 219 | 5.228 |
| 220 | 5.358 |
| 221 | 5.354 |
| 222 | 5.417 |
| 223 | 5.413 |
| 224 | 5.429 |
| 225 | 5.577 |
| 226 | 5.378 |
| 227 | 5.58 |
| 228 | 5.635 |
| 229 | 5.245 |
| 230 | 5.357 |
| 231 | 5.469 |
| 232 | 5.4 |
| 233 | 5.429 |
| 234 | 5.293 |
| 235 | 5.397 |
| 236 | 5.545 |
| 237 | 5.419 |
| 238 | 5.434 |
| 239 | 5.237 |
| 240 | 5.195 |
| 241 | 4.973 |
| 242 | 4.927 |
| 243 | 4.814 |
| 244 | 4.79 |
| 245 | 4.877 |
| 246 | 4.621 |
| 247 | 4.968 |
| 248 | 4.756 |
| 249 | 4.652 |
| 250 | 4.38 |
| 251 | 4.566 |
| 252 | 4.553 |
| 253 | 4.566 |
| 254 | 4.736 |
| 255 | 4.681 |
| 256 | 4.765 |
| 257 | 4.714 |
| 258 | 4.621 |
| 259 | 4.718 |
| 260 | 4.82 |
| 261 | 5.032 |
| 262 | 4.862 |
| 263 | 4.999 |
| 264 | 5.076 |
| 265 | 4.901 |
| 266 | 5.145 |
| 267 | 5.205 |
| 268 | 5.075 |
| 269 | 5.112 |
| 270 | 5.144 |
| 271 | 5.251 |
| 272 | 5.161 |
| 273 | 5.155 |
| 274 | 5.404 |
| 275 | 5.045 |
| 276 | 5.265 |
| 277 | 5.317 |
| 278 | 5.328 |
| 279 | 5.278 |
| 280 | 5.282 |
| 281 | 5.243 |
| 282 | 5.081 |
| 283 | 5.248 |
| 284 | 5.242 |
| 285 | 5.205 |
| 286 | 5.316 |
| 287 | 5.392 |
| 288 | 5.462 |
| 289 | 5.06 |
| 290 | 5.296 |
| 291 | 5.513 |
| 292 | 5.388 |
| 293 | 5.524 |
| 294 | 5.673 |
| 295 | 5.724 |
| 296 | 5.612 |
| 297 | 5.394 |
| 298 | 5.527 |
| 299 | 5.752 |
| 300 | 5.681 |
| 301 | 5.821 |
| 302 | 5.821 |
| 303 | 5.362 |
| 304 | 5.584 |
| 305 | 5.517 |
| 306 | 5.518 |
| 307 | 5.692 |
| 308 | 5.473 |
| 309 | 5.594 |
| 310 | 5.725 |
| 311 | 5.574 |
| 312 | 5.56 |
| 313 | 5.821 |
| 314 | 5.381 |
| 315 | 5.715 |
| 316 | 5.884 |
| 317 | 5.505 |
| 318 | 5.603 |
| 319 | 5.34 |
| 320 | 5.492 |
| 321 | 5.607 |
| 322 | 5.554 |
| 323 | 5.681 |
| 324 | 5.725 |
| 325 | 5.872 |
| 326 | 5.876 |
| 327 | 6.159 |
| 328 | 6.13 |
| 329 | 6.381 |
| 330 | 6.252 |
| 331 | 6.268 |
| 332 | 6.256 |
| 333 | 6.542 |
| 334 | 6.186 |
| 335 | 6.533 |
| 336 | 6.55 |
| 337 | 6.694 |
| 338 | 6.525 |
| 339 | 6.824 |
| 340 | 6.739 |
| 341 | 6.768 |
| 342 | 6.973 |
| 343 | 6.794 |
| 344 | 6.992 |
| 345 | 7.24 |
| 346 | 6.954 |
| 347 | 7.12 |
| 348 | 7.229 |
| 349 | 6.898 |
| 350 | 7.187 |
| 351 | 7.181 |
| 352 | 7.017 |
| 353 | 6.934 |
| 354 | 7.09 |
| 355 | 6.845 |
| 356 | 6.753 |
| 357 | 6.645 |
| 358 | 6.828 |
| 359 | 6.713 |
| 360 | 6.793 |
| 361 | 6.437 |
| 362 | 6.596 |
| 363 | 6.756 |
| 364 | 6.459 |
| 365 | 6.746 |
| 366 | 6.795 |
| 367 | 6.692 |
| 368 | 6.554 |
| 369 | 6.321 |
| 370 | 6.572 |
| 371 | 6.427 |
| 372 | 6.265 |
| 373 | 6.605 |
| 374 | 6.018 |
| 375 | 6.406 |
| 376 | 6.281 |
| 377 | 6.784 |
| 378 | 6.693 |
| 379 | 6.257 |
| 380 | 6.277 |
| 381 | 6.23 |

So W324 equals 1.28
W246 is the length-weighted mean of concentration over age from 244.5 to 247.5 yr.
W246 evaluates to 4.82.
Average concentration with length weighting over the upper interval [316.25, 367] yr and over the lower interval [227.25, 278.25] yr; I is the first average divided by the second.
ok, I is 1.3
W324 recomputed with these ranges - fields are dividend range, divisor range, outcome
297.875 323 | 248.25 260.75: 1.20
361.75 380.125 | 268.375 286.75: 1.24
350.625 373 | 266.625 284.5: 1.28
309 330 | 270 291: 1.09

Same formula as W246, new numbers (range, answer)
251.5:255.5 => 4.63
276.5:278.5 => 5.32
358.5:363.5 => 6.66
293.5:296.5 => 5.67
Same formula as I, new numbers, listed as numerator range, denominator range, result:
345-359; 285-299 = 1.28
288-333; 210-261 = 1.10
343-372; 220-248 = 1.29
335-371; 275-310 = 1.25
